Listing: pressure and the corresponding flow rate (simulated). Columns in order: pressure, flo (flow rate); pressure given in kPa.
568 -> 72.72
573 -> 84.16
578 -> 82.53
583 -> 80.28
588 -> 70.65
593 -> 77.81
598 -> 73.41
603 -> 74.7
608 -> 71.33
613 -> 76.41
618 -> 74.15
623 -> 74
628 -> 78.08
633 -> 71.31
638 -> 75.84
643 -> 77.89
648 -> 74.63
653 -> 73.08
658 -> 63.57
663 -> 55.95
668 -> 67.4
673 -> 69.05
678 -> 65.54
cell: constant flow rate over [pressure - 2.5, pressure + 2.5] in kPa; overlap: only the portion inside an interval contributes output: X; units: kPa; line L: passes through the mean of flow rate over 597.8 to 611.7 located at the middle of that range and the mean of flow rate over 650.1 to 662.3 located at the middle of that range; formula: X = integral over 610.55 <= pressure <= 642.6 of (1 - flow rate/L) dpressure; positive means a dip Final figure -2.11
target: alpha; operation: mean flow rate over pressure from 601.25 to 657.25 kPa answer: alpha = 74.3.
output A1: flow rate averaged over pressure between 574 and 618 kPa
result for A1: 76.1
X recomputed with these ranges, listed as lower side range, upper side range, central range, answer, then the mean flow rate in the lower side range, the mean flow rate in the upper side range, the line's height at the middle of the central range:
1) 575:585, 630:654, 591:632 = 1.7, 81.6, 74.7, 78.1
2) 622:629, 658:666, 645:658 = -1.7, 76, 59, 63.9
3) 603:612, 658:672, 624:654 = -3.4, 73.1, 62.8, 67.5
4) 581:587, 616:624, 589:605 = 0.3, 77.9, 74.1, 76.5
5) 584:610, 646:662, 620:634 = -0.7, 74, 68.9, 71.3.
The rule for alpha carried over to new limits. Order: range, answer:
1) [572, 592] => 78.9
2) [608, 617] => 74.6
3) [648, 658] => 71.1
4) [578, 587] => 79.3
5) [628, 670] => 70.5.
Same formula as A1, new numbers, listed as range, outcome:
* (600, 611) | 73.2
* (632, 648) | 75.3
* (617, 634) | 74.7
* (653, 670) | 63.7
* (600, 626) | 74.2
